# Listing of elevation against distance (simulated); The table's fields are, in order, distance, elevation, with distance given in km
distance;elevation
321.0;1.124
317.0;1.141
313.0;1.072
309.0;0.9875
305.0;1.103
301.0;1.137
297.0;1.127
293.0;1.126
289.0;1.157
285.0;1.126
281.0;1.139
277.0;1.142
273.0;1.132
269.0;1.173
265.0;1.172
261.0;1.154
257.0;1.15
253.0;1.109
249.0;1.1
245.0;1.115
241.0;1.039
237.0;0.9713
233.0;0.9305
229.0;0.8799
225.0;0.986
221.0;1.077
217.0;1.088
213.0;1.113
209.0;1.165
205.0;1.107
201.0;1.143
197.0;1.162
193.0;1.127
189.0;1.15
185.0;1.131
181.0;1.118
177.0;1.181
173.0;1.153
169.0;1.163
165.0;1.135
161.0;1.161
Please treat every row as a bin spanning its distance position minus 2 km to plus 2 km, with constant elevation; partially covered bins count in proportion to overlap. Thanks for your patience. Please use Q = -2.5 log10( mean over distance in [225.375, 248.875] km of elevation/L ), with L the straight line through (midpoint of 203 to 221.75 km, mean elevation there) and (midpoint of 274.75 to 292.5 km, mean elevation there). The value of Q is 0.13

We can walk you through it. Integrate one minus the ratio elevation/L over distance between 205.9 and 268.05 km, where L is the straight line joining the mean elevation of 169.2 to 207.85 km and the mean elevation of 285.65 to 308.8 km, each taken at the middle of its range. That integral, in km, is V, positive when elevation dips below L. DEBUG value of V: 3.3 km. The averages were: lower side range 1.14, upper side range 1.12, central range 1.07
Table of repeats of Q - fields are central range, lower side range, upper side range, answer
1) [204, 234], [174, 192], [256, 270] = 0.106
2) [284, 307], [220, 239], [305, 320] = -0.077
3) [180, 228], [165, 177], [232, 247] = -0.017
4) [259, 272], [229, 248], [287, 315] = -0.115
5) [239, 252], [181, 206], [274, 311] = 0.039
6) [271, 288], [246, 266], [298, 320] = -0.020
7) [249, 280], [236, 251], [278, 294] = -0.043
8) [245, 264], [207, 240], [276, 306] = -0.053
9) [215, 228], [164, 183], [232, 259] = 0.057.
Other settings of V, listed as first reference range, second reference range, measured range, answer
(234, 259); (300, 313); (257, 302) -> -3.0 km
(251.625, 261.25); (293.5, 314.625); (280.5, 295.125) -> -0.4 km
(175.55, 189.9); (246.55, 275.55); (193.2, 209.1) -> 0.0 km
